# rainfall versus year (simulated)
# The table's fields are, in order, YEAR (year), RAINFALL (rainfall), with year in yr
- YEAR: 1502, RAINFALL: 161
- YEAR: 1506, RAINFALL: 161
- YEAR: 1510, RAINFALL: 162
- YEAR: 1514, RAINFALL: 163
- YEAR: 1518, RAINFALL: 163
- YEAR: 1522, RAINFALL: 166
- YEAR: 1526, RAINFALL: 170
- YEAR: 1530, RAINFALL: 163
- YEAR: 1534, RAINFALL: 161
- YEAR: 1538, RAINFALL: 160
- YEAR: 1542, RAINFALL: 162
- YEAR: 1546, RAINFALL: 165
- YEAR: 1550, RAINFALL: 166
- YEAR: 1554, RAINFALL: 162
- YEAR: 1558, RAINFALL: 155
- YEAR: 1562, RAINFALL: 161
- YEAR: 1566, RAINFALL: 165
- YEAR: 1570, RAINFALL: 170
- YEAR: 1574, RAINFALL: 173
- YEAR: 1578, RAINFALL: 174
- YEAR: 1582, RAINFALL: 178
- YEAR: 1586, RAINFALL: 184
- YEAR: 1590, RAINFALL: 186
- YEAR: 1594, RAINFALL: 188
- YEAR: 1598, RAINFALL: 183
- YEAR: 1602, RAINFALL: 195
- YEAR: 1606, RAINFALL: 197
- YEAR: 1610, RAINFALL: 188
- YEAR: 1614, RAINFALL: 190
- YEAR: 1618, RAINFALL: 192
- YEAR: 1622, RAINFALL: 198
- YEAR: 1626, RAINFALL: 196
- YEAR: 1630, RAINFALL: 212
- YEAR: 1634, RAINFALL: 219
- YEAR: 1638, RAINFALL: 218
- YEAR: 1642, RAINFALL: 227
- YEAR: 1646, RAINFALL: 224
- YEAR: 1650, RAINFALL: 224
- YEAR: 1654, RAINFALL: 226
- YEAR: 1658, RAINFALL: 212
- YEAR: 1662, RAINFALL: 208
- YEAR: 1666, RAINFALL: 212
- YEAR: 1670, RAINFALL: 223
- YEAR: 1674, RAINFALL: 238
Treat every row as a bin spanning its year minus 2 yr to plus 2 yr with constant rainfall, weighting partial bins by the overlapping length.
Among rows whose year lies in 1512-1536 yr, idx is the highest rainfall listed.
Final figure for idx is 170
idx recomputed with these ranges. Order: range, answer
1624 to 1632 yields 212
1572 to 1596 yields 188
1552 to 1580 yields 174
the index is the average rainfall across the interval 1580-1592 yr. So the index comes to 183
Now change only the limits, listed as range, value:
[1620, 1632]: 202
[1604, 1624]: 193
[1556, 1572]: 163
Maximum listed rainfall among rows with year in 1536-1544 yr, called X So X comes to 162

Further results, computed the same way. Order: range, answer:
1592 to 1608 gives 197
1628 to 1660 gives 227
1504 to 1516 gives 163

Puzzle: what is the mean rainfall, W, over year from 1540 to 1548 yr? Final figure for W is 164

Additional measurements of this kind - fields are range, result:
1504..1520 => 162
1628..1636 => 216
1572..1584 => 175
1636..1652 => 223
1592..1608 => 191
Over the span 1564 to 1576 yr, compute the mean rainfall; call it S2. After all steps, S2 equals 169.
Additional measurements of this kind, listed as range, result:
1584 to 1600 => 185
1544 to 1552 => 166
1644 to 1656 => 225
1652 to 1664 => 215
